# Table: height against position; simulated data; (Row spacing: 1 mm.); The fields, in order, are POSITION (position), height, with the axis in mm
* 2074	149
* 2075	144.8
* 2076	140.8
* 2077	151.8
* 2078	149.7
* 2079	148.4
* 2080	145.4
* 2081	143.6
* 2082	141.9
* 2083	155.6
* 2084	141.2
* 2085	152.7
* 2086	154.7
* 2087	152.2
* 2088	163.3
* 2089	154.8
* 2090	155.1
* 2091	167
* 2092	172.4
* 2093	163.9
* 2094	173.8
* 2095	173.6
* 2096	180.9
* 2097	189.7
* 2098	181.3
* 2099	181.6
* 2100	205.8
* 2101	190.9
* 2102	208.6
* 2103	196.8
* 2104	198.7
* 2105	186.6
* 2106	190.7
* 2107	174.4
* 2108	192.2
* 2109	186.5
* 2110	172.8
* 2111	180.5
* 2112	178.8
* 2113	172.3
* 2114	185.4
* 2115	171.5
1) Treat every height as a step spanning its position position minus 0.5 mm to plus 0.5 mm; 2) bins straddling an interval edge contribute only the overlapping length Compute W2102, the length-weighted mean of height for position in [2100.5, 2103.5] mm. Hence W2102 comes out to 199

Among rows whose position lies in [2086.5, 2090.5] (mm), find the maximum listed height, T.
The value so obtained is 163.3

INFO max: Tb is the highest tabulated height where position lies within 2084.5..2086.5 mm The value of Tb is 154.7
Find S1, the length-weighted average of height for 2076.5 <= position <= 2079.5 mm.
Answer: 150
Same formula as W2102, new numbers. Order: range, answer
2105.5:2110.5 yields 183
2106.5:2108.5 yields 183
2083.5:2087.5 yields 150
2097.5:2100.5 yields 190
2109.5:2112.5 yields 177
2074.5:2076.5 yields 143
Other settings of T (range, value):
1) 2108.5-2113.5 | 186.5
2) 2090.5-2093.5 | 172.4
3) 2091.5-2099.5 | 189.7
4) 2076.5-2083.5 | 155.6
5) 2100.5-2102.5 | 208.6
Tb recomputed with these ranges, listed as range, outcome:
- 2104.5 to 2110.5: 192.2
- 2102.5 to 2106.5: 198.7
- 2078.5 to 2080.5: 148.4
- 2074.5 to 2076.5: 144.8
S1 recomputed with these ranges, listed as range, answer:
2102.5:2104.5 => 198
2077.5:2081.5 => 147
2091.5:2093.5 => 168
